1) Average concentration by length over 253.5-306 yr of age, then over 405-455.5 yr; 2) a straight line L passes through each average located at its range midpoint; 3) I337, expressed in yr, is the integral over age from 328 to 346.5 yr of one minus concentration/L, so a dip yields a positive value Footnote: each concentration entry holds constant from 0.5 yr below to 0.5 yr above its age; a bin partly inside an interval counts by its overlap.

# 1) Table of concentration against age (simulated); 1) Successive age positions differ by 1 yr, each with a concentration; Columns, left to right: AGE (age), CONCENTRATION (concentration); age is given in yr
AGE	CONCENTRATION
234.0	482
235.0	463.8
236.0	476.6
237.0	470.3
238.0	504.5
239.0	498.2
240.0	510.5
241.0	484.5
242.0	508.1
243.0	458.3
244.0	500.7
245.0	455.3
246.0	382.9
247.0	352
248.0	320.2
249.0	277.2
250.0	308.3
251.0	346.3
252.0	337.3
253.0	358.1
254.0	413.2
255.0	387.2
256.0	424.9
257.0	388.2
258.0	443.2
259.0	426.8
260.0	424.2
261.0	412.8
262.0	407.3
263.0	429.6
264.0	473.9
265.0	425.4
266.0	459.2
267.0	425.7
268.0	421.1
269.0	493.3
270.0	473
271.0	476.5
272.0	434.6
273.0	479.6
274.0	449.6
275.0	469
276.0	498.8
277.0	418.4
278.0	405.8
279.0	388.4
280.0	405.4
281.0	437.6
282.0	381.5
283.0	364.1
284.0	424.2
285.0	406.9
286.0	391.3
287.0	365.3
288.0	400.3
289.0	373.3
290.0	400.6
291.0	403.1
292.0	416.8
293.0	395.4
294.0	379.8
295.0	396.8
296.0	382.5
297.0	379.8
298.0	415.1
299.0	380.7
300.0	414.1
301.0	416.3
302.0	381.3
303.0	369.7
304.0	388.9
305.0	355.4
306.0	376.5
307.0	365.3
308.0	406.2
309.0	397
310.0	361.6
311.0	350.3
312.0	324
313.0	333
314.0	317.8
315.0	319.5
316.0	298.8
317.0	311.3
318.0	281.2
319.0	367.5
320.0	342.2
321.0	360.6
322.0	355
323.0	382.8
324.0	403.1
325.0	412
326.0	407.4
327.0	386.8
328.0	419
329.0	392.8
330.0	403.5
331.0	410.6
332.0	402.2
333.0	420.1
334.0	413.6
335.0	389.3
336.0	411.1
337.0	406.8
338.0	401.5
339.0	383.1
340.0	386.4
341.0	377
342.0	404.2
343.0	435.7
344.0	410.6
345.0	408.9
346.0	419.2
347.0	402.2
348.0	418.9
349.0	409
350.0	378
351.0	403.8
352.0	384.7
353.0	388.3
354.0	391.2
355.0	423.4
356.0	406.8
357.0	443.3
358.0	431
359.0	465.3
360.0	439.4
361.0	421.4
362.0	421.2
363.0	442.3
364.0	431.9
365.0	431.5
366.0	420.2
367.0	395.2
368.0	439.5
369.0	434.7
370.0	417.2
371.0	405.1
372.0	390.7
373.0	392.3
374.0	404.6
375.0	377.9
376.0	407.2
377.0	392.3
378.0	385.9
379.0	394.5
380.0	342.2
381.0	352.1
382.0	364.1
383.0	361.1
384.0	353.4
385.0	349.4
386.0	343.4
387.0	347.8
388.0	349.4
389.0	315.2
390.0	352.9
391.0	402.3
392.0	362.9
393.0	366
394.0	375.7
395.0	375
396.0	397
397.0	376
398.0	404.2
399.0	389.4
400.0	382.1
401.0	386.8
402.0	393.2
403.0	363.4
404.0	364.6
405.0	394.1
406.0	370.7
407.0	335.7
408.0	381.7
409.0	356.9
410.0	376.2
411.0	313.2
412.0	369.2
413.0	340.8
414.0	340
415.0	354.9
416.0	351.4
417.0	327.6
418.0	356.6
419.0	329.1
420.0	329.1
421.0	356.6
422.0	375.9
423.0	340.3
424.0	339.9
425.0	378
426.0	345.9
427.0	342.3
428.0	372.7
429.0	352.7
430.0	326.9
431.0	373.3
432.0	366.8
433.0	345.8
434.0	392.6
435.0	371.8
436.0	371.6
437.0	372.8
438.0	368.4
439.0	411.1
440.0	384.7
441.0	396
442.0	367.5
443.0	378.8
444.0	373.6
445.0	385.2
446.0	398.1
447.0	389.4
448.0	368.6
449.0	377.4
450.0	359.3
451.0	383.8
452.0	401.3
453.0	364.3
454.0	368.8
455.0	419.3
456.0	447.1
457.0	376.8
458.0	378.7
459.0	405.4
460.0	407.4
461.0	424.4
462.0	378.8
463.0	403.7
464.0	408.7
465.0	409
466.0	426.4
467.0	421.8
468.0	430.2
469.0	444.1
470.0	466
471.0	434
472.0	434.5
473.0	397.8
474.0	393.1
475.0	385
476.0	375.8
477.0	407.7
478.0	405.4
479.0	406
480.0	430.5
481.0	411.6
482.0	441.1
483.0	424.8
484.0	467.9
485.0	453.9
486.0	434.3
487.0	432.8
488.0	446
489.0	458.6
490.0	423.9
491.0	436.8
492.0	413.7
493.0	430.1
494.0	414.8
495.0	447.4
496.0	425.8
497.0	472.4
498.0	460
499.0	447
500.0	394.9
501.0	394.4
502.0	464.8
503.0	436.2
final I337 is -0.4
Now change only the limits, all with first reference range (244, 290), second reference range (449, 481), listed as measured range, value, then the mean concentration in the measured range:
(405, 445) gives 4.5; 361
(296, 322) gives 3.1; 361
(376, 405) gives 2.6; 370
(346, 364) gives -0.3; 416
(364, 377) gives -0.1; 410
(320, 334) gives 0.5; 395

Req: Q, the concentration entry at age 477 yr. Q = 407.7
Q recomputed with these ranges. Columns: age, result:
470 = 466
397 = 376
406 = 370.7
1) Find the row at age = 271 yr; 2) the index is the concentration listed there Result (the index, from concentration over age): 476.5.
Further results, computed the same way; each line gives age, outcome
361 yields 421.4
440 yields 384.7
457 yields 376.8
